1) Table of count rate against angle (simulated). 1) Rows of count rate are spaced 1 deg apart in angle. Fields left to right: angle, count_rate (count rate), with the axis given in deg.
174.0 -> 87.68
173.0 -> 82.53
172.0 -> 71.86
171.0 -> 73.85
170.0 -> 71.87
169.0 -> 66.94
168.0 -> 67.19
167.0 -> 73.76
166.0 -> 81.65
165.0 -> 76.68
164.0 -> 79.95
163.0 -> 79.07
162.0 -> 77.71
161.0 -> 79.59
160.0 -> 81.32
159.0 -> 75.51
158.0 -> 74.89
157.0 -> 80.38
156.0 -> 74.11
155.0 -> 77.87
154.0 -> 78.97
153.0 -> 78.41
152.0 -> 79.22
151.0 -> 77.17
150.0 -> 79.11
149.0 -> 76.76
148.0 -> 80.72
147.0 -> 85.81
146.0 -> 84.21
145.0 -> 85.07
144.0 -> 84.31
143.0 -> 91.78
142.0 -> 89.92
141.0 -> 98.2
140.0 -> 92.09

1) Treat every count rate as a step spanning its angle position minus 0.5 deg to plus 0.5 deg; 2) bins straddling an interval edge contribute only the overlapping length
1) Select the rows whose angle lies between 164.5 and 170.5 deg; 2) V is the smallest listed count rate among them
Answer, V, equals 66.94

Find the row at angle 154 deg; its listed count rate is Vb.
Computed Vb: 78.97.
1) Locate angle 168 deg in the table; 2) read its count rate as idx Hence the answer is 67.19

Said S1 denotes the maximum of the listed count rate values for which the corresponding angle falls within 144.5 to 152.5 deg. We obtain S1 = 85.81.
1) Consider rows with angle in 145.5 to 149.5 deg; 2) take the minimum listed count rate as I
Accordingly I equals 76.76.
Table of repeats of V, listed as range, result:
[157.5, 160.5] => 74.89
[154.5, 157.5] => 74.11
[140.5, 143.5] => 89.92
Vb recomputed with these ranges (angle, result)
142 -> 89.92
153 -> 78.41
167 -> 73.76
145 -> 85.07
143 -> 91.78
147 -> 85.81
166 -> 81.65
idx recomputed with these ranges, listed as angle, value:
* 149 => 76.76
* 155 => 77.87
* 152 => 79.22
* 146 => 84.21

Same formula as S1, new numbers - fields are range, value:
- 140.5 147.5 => 98.2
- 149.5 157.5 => 80.38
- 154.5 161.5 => 81.32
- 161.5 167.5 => 81.65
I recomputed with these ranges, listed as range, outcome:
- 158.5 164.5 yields 75.51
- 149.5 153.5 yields 77.17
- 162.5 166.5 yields 76.68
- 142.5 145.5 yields 84.31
